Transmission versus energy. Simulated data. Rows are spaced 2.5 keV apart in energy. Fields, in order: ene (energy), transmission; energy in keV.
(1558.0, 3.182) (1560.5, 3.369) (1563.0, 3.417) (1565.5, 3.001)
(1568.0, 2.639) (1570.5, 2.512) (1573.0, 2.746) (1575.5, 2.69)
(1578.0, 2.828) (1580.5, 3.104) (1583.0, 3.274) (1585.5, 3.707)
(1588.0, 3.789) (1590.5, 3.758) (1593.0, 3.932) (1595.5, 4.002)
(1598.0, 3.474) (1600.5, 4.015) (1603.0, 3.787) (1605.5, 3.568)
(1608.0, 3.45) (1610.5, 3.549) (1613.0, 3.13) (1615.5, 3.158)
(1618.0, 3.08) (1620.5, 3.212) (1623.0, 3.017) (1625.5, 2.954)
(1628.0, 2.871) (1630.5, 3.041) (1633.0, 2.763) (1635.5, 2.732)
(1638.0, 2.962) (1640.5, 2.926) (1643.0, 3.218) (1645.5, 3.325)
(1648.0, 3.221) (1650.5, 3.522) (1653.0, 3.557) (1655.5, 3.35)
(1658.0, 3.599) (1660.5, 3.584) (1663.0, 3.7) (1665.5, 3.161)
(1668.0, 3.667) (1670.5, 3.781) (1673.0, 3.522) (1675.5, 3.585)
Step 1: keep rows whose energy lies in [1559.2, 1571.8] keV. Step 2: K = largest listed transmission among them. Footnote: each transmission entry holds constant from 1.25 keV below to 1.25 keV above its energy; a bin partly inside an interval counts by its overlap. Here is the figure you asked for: 3.417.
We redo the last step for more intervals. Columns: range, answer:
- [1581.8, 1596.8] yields 4.002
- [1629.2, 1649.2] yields 3.325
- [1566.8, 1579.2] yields 2.828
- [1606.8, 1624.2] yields 3.549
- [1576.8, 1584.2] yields 3.274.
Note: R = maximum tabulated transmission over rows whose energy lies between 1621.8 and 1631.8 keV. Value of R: 3.041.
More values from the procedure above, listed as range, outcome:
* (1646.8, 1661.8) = 3.599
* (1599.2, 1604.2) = 4.015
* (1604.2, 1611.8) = 3.568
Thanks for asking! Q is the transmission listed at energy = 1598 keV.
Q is 3.474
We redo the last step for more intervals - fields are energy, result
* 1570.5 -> 2.512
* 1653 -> 3.557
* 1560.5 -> 3.369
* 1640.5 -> 2.926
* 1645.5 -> 3.325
